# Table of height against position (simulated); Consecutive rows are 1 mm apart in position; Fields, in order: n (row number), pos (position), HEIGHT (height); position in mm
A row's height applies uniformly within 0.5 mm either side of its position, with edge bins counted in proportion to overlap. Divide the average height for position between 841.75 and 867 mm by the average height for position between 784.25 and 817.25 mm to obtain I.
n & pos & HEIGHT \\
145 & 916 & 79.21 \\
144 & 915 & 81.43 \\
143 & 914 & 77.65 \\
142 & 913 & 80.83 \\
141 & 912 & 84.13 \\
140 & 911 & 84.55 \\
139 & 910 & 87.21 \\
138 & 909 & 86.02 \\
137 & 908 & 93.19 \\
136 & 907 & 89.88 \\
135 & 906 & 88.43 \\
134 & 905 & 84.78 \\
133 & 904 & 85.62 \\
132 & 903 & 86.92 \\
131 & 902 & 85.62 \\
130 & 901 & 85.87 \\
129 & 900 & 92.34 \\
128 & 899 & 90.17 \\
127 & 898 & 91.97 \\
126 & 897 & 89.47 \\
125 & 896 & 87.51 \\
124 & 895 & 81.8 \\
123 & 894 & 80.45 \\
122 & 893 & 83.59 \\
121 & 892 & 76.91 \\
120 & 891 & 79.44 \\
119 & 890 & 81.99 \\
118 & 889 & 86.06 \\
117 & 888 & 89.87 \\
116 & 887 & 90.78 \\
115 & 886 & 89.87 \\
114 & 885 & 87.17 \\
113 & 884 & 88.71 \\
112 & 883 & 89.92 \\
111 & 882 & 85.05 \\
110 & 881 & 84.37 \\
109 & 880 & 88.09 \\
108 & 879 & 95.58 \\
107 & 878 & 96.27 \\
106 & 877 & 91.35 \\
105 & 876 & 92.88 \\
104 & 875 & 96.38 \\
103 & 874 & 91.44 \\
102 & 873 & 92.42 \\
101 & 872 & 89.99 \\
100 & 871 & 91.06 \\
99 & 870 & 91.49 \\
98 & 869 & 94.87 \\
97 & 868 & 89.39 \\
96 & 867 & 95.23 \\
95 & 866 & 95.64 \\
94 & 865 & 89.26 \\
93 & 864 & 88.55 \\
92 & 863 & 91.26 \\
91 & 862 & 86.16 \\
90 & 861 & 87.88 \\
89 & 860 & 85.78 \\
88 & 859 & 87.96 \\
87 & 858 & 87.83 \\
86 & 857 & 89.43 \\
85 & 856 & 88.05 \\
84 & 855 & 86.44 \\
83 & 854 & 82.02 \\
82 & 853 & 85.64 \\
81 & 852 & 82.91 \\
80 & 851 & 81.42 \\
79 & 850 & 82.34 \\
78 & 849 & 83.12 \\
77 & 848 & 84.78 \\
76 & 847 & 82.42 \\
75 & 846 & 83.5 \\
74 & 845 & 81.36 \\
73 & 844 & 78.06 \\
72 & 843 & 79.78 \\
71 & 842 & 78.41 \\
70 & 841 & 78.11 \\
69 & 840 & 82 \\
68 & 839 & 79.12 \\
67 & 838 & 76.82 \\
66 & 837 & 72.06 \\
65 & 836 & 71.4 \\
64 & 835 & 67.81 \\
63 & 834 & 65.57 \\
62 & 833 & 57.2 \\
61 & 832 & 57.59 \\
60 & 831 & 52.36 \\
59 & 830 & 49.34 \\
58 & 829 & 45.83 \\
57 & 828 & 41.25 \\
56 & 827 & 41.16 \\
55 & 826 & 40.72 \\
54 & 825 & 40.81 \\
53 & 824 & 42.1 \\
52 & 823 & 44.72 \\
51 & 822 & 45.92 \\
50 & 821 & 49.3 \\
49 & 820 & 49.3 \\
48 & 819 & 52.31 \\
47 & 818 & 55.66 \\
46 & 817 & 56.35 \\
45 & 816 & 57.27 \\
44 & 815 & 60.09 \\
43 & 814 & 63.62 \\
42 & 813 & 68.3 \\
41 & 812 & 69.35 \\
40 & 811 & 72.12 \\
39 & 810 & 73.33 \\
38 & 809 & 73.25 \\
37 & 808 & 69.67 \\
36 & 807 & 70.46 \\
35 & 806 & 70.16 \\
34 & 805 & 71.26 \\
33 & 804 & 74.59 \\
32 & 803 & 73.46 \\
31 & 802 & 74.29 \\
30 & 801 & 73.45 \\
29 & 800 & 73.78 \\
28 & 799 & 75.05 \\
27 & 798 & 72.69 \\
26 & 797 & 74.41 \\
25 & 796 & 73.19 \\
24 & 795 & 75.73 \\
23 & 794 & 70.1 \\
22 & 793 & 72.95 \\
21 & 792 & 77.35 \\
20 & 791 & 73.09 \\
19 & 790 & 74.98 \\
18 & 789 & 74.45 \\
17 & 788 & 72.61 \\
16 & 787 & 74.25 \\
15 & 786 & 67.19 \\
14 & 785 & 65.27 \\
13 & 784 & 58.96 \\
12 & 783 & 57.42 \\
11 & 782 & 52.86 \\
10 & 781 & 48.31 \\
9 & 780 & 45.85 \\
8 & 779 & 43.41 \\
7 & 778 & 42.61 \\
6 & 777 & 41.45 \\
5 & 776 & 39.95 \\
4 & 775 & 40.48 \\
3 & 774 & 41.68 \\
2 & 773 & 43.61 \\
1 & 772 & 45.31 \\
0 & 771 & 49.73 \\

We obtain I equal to 1.21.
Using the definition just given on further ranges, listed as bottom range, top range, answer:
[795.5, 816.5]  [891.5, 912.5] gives 1.22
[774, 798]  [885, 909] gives 1.41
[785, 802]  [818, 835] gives 0.67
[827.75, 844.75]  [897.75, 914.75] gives 1.29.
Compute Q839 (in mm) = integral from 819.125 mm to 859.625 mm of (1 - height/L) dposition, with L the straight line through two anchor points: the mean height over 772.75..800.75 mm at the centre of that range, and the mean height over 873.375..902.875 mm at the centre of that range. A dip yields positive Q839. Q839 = 3.8 mm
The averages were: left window 61.8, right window 88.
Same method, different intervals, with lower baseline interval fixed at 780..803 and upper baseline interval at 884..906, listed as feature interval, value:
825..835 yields 3.3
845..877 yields -3.0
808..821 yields 1.9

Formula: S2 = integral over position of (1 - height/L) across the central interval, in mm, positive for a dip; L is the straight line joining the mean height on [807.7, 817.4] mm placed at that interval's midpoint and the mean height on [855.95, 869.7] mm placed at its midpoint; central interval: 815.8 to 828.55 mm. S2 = 4.2 mm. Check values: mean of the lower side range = 66.4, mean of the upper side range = 89.9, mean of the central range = 47.2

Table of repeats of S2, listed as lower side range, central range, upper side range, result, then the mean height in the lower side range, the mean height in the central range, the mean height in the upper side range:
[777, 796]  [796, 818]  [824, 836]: -4.5 mm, 63.4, 69.6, 51.4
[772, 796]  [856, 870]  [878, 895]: -1.7 mm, 58.9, 89.9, 86.3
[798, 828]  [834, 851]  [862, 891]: -0.8 mm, 61.3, 78.5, 90.3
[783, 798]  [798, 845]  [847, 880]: 9.0 mm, 71.3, 63.7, 89.1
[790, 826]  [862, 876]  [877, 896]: -1.7 mm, 65.2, 91.9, 86.6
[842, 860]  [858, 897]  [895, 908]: -1.2 mm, 83.8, 88.7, 88.2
